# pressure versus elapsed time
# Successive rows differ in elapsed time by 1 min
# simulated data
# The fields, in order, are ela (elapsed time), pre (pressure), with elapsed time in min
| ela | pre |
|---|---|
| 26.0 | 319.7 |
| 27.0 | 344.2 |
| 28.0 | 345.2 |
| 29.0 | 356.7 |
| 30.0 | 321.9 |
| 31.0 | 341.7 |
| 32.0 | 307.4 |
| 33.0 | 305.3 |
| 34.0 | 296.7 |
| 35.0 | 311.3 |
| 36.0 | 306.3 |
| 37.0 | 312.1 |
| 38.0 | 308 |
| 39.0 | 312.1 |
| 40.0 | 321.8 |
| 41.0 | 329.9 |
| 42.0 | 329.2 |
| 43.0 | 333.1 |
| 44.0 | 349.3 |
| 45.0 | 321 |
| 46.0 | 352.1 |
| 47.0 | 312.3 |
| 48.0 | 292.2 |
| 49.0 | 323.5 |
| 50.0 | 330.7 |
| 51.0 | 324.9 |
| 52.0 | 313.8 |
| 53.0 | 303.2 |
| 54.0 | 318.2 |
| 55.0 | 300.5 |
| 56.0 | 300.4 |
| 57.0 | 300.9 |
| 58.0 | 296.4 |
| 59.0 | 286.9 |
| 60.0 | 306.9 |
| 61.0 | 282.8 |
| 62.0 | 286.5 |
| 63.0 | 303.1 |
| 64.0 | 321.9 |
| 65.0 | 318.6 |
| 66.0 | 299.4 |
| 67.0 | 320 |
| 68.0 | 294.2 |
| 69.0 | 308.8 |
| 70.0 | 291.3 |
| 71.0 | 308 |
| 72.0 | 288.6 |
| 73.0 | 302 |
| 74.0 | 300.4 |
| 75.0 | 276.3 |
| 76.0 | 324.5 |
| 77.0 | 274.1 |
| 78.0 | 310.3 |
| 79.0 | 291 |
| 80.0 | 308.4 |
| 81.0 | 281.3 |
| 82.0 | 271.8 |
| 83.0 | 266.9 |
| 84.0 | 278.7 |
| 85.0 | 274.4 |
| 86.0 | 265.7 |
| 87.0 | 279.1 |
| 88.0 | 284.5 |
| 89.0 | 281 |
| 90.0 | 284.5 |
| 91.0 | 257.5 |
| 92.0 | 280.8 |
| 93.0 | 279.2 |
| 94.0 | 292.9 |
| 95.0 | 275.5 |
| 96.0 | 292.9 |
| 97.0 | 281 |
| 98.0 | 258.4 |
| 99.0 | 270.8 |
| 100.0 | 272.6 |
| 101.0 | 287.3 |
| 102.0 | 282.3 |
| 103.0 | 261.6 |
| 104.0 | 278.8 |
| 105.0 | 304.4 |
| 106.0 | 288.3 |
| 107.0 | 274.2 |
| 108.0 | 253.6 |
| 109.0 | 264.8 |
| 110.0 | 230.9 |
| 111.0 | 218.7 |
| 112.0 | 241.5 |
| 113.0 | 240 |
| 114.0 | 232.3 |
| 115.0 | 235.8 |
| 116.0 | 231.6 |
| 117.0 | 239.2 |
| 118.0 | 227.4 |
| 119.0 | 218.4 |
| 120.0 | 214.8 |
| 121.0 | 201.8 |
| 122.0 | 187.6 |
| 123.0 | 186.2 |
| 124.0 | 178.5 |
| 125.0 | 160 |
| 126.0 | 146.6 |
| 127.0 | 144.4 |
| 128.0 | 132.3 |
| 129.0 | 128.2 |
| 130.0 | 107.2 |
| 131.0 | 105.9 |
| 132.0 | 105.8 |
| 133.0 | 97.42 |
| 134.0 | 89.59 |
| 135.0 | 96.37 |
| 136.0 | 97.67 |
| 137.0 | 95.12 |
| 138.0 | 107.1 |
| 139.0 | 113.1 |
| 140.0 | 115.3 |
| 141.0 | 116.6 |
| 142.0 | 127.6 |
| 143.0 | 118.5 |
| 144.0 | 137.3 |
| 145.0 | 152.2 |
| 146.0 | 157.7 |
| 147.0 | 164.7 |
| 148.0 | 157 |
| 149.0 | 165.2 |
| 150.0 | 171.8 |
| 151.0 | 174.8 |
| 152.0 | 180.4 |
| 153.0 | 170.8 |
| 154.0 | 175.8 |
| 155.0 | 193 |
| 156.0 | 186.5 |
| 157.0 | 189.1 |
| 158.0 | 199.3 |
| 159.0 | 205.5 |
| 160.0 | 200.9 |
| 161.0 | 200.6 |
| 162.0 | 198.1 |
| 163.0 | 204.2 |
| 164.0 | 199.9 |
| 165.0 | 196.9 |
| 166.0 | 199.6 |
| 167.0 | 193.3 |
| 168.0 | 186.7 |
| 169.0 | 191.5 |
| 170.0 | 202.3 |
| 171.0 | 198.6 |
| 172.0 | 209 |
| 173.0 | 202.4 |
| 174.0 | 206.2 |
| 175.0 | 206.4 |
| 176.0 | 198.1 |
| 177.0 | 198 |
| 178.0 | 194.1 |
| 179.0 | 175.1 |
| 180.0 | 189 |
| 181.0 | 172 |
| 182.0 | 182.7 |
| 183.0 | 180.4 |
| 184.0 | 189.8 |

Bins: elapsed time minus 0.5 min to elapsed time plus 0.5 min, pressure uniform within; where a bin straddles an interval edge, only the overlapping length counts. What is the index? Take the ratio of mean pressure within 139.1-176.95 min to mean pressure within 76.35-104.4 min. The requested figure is 0.64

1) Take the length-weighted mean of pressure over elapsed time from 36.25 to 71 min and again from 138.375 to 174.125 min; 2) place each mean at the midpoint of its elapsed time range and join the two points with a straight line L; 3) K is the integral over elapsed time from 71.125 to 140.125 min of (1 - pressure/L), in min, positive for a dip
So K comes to 4.8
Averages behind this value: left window 312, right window 176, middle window 230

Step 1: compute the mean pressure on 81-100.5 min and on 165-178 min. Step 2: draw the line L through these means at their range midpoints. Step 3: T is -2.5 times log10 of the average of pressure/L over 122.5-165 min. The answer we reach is 0.417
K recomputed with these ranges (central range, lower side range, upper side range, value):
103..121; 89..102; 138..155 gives -0.7 min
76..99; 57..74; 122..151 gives -3.1 min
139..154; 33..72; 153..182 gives 4.5 min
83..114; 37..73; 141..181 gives -1.4 min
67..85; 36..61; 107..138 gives -2.0 min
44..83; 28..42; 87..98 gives -0.6 min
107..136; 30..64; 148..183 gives 6.8 min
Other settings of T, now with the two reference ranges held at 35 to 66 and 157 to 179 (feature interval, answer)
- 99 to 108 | -0.07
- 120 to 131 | 0.46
